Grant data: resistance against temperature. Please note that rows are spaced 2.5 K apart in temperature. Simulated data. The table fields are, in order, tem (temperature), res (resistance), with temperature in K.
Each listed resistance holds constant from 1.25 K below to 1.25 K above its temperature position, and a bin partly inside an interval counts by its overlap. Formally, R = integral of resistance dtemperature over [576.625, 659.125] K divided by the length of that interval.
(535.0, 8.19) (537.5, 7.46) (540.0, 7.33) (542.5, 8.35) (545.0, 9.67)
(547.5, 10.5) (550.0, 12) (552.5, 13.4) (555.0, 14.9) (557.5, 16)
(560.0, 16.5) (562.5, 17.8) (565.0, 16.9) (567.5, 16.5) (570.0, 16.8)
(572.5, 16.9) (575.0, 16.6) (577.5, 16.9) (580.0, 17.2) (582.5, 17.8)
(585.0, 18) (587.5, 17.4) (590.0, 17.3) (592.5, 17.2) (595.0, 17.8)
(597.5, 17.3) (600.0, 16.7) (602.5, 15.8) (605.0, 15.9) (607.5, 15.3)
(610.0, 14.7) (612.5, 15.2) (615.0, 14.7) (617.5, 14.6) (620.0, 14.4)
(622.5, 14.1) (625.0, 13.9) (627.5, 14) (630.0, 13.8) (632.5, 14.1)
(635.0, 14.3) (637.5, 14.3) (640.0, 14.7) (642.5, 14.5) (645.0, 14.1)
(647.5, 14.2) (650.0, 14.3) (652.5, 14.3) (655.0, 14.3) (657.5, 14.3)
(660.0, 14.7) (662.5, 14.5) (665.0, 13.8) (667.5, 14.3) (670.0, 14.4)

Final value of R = 15.4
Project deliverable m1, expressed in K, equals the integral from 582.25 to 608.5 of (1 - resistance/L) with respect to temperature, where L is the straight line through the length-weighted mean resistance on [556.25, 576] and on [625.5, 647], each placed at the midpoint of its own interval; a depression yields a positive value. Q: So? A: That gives -2.1 K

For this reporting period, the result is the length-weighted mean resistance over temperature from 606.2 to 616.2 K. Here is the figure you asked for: 15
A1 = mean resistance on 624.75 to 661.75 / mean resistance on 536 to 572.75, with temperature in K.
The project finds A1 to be 1.08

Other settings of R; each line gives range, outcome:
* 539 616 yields 15.4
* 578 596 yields 17.5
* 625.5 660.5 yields 14.3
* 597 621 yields 15.4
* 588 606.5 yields 16.9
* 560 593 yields 17.2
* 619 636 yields 14.1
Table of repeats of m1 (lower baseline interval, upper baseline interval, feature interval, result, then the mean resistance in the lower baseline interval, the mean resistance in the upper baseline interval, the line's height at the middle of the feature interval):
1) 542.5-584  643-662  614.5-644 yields 0.6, 15.2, 14.3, 14.6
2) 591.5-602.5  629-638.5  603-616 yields 0.7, 17.1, 14.1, 16.1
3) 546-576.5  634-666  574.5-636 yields -3.8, 15.4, 14.3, 14.9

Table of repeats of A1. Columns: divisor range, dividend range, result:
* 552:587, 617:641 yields 0.85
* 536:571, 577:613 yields 1.28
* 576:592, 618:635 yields 0.81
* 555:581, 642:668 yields 0.86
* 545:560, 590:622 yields 1.19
